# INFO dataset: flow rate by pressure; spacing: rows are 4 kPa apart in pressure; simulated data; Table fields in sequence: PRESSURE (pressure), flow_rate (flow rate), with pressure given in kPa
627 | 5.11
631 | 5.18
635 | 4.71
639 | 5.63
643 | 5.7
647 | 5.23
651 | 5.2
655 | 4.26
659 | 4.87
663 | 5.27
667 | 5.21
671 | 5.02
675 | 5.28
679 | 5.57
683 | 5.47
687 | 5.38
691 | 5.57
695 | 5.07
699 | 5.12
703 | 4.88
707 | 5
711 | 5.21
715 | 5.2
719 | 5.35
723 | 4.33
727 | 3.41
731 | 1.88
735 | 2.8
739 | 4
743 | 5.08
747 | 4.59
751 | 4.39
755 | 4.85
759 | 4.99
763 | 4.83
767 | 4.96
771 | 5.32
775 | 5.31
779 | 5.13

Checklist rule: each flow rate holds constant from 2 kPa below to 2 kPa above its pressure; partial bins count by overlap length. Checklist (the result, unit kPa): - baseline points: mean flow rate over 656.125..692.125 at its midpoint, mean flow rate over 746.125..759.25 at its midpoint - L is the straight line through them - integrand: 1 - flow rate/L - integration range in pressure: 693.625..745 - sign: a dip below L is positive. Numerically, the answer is 5.6 kPa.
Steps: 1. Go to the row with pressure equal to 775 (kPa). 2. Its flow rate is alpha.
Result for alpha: 5.31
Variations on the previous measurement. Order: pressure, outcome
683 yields 5.47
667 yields 5.21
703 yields 4.88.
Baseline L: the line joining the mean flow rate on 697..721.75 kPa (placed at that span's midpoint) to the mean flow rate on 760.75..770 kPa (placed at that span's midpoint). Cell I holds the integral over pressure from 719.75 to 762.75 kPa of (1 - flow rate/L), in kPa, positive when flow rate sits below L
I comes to 7.8 kPa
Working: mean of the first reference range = 5.1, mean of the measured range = 4.1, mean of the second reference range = 4.94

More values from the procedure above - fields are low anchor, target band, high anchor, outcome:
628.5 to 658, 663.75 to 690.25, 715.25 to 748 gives -3.69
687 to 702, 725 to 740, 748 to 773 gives 6.18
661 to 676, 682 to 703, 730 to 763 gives -1.68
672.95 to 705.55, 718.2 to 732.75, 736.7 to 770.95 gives 3.92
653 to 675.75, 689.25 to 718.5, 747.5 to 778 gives -1.18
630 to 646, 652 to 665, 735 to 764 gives 0.84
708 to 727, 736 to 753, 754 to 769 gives 1.65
